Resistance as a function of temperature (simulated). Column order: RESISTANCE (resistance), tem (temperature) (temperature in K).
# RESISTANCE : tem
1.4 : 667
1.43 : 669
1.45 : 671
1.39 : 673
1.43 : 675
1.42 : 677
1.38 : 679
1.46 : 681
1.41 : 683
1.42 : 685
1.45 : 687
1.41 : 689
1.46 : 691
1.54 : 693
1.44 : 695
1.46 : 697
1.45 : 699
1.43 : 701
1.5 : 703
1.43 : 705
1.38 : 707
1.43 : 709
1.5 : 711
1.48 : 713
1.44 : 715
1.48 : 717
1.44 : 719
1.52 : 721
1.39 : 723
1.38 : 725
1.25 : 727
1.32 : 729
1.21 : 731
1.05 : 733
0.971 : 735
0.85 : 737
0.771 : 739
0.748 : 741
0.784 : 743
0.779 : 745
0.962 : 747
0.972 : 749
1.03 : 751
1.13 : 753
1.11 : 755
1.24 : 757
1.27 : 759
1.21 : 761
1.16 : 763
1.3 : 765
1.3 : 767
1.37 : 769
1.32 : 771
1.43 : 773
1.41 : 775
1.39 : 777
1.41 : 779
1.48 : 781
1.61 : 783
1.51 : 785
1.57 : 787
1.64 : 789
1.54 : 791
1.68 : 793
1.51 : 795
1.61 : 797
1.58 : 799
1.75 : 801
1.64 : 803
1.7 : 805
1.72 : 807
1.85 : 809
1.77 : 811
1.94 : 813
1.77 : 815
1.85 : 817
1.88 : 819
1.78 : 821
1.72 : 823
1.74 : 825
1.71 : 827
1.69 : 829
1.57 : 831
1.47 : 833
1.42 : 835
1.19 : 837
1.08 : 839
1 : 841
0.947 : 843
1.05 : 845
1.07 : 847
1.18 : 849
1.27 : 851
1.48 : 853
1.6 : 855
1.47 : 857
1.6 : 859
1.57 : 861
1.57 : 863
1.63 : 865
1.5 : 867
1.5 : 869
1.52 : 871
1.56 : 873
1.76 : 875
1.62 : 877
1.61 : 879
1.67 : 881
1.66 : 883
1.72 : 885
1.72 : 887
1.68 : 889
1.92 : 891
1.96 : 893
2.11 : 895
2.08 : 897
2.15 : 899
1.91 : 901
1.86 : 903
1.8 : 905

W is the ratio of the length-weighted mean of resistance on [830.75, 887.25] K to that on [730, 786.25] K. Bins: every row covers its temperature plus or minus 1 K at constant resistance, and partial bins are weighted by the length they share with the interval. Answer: 1.2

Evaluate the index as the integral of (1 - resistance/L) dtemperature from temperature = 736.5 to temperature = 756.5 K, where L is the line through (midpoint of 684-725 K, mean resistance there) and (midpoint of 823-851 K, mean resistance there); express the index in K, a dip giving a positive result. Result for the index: 6.92 K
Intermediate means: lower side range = 1.45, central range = 0.923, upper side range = 1.33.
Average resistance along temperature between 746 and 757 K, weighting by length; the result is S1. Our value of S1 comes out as 1.06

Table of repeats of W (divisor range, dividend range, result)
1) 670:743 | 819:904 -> 1.18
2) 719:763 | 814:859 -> 1.32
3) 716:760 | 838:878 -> 1.25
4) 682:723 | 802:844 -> 1.10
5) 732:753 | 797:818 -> 1.94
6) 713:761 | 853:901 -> 1.49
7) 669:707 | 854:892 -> 1.13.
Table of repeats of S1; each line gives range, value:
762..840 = 1.57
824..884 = 1.46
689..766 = 1.25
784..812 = 1.65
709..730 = 1.42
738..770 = 1.07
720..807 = 1.3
